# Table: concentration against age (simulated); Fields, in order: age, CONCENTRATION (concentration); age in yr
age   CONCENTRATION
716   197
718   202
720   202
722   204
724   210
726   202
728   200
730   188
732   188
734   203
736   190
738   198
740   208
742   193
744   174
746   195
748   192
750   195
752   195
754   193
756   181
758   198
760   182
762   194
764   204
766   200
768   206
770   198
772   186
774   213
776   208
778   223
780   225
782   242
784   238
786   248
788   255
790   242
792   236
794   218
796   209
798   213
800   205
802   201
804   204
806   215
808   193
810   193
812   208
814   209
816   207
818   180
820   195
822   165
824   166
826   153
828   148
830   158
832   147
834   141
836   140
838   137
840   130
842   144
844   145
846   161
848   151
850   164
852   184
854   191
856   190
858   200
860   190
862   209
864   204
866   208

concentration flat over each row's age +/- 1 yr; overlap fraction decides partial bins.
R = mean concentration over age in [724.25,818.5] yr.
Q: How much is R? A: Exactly 205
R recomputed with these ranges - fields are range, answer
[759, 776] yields 198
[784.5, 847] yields 186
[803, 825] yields 194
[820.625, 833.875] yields 156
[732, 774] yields 195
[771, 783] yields 216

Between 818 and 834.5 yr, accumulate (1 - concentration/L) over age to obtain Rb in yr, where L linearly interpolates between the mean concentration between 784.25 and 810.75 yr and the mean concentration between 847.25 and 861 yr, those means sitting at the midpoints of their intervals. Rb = 3.2 yr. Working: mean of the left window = 219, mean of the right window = 182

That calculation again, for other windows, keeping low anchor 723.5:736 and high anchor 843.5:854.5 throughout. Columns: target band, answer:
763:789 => -4.8 yr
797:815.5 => -2.9 yr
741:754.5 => 0.1 yr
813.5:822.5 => -0.9 yr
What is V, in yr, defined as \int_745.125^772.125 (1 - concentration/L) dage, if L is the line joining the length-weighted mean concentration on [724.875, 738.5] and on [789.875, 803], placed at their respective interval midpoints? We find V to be 1.3 yr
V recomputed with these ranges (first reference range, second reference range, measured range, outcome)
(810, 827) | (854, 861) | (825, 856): 5.85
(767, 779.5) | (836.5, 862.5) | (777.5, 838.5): -2.48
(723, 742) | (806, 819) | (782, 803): -2.95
